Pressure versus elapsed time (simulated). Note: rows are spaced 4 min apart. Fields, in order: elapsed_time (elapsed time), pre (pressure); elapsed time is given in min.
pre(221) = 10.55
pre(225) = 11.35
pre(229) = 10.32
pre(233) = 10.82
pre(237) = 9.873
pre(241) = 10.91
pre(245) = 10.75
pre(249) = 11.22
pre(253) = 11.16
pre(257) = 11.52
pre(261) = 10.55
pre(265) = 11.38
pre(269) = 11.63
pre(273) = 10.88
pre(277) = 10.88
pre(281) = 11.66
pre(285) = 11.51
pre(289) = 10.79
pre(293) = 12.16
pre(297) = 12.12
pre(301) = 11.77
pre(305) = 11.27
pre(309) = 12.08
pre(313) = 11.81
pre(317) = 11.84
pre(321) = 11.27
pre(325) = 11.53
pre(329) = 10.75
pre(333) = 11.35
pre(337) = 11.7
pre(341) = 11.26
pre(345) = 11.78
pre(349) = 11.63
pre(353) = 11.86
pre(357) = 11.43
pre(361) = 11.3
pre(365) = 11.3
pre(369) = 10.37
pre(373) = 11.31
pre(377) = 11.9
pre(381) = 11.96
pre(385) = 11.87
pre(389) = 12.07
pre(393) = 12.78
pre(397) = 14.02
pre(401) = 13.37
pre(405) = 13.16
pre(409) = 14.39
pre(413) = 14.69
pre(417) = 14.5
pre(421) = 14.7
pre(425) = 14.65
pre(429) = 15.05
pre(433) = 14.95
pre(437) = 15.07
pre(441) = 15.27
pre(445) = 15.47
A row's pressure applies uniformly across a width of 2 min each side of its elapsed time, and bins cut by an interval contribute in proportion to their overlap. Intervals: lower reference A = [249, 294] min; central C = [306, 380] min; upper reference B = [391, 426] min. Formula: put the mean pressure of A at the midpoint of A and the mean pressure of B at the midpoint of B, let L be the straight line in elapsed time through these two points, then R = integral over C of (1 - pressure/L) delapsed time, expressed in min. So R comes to 7.0 min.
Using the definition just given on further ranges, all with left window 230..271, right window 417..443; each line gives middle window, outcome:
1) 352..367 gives 2.15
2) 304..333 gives 2.21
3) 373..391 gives 2.57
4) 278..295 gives 0.38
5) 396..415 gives 0.60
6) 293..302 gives -0.01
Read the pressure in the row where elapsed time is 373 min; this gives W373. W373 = 11.31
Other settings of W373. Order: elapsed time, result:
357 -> 11.43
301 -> 11.77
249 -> 11.22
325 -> 11.53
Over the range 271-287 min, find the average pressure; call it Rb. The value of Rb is 11.2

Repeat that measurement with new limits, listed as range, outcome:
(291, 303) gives 12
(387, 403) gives 13.1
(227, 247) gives 10.5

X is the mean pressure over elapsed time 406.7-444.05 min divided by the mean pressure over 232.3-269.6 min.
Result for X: 1.35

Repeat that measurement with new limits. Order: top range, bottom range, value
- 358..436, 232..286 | 1.18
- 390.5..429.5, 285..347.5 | 1.22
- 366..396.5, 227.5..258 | 1.10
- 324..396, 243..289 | 1.04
